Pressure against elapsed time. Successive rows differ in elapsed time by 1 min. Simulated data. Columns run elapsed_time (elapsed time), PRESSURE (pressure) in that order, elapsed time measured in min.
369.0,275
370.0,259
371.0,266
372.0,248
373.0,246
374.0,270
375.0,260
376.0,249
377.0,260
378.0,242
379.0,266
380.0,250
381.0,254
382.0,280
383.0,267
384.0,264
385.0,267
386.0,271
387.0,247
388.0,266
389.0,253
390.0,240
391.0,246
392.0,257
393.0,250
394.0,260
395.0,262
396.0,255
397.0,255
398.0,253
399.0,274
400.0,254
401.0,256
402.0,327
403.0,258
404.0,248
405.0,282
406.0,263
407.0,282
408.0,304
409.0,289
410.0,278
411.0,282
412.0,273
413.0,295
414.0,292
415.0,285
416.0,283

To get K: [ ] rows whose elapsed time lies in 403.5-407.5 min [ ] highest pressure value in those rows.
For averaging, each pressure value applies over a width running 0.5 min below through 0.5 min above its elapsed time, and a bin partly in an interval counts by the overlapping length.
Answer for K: 282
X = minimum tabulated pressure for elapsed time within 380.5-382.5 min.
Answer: 254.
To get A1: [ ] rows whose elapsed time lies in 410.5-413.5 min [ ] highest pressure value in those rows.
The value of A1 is 295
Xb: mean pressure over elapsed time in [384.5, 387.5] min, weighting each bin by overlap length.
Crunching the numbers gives 262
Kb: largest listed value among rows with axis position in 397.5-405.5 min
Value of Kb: 327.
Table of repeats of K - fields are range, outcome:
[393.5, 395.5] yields 262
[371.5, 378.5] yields 270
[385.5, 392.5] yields 271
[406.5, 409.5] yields 304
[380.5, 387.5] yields 280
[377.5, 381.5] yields 266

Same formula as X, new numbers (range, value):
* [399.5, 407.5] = 248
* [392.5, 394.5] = 250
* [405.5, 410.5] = 263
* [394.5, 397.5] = 255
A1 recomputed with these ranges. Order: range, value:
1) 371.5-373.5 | 248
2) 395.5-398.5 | 255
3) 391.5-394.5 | 260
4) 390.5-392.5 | 257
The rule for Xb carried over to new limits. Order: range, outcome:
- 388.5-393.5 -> 249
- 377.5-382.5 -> 258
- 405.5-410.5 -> 283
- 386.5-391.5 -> 250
